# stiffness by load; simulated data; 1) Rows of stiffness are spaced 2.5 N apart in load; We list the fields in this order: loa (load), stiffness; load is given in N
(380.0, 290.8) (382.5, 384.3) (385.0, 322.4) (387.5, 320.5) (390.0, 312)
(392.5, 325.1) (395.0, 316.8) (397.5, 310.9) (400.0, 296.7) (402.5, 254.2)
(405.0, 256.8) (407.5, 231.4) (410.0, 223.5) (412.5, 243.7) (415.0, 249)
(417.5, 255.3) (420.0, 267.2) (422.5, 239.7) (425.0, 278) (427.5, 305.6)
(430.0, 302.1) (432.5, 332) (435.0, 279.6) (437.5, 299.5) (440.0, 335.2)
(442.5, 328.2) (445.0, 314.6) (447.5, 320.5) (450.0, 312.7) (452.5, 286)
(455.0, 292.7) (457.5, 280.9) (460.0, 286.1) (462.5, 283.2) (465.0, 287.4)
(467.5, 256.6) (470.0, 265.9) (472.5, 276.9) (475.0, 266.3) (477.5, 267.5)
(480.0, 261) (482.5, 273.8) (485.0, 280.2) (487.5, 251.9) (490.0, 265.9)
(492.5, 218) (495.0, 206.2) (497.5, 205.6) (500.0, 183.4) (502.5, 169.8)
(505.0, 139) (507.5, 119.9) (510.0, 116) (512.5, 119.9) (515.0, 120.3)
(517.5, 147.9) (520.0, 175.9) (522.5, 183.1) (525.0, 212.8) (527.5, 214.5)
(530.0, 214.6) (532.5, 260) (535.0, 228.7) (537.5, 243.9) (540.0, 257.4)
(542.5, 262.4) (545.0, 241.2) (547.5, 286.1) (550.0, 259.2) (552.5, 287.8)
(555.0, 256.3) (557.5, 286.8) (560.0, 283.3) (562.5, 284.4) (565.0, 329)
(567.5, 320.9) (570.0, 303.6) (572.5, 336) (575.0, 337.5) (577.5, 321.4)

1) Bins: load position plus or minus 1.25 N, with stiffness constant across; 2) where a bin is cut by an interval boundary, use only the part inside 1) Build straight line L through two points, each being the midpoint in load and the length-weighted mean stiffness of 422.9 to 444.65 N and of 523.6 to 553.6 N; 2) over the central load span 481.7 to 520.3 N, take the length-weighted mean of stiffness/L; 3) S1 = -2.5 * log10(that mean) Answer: 0.40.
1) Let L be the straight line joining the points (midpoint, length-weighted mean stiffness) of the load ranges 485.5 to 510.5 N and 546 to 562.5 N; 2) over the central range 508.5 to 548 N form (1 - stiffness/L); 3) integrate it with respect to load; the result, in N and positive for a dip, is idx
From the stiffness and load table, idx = 6.2 N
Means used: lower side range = 192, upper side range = 277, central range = 203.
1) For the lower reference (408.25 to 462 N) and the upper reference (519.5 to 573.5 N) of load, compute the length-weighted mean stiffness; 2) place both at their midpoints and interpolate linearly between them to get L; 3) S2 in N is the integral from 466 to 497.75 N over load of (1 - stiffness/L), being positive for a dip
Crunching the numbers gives 2.4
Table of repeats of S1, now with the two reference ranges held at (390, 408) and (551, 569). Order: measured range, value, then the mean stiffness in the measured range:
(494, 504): 0.465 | 190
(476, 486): 0.078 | 270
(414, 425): 0.133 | 256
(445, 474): 0.010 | 287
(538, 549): 0.124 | 260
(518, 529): 0.444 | 194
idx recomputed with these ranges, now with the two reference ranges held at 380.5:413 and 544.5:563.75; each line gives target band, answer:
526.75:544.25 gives 2.25 N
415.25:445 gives -0.33 N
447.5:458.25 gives -0.39 N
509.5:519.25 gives 5.23 N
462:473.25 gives 0.45 N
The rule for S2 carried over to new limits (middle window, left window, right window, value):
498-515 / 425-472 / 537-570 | 8.56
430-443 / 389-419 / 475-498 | -2.42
